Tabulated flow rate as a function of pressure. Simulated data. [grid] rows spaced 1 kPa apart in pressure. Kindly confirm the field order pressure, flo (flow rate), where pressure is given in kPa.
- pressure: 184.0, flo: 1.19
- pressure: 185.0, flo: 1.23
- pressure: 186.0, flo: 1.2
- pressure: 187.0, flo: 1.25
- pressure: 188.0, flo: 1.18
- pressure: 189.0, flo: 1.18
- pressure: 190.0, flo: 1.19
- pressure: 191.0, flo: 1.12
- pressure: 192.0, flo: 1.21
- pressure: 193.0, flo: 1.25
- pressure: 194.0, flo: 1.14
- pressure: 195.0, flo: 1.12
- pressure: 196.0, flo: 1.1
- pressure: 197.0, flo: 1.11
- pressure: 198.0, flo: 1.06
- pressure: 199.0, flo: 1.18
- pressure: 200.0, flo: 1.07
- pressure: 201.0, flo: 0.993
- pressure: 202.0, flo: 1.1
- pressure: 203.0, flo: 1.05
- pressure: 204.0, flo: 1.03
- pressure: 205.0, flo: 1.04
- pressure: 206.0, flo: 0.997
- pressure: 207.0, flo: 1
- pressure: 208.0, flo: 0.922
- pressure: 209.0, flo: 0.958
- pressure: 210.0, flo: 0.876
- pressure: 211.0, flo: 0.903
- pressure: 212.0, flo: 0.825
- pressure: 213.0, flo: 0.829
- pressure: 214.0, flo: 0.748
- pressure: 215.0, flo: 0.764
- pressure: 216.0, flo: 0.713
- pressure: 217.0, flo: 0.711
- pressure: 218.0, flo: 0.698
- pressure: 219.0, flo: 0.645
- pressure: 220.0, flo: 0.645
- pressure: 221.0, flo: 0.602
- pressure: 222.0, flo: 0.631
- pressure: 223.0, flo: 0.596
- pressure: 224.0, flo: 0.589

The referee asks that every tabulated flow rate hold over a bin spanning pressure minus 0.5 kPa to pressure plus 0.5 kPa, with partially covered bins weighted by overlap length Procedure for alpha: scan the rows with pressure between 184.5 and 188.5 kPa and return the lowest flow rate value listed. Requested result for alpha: 1.18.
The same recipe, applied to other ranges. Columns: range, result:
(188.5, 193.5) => 1.12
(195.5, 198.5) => 1.06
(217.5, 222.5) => 0.602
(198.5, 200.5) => 1.07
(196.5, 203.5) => 0.993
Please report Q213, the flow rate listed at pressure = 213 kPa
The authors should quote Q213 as 0.829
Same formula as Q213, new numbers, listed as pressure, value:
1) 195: 1.12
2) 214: 0.748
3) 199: 1.18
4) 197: 1.11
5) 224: 0.589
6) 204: 1.03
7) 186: 1.2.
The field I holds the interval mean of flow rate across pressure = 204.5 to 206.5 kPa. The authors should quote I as 1.02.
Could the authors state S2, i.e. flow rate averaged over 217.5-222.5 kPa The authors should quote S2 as 0.644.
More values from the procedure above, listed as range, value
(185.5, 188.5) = 1.21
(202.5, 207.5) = 1.02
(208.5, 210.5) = 0.917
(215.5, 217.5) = 0.712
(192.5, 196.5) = 1.15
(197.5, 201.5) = 1.08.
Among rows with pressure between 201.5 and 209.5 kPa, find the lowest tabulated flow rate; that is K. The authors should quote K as 0.922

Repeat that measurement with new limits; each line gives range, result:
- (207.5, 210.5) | 0.876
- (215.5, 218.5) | 0.698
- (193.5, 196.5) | 1.1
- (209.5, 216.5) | 0.713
